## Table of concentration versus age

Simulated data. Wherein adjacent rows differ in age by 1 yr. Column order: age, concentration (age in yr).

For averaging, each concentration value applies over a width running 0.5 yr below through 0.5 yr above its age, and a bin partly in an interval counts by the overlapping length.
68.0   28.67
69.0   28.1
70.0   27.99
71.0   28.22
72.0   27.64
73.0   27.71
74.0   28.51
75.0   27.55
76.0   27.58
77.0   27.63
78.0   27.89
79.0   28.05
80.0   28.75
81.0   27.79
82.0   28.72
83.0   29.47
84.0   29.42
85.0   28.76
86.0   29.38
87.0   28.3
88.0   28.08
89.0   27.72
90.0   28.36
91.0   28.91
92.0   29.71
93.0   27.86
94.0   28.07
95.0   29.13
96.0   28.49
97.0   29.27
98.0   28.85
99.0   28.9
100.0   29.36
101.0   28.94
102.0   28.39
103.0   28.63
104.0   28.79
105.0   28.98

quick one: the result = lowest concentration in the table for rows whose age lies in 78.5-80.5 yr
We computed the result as 28.05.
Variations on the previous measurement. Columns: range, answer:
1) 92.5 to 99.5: 27.86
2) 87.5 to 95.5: 27.72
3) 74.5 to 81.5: 27.55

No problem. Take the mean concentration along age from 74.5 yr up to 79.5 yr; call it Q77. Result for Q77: 27.7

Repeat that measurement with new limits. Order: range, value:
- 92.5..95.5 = 28.4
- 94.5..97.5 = 29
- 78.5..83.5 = 28.6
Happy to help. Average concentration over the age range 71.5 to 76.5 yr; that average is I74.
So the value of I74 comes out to 27.8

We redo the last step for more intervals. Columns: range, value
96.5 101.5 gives 29.1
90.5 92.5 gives 29.3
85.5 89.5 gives 28.4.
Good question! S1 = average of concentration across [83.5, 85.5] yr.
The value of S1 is 29.1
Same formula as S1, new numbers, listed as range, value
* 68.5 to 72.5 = 28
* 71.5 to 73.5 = 27.7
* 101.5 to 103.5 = 28.5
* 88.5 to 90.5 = 28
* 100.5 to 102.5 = 28.7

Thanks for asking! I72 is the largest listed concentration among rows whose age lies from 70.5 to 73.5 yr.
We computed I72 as 28.22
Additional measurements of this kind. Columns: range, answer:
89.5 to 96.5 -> 29.71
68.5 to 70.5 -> 28.1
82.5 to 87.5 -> 29.47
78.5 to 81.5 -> 28.75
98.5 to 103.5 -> 29.36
